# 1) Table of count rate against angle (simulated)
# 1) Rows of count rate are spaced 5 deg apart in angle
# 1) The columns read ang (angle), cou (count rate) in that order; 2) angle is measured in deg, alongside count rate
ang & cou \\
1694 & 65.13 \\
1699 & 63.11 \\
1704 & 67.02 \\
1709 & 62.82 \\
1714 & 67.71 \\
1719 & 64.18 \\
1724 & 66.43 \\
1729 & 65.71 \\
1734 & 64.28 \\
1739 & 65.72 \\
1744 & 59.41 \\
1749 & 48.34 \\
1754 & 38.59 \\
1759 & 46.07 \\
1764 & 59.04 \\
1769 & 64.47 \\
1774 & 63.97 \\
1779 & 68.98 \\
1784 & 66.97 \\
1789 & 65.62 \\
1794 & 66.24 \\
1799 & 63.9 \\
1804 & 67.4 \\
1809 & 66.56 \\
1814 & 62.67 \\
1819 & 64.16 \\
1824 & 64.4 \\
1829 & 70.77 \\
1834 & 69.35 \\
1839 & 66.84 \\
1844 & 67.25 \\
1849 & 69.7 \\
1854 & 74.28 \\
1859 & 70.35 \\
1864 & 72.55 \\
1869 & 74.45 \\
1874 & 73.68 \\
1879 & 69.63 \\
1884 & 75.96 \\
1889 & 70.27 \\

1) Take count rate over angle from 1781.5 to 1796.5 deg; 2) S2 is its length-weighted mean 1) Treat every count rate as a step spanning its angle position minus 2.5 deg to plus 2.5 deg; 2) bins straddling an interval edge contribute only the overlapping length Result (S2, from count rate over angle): 66.3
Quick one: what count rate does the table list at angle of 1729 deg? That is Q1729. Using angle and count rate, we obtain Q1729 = 65.71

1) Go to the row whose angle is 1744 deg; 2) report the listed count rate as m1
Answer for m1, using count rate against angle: 59.41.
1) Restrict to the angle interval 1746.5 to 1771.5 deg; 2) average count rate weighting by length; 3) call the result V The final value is 51.3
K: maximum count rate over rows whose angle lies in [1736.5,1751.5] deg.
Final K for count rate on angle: 65.72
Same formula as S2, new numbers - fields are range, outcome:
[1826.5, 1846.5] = 68.6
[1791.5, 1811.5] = 66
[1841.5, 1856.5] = 70.4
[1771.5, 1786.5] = 66.6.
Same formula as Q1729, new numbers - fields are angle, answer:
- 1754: 38.59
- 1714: 67.71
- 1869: 74.45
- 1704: 67.02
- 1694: 65.13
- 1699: 63.11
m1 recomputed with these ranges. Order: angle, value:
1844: 67.25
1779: 68.98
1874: 73.68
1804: 67.4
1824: 64.4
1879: 69.63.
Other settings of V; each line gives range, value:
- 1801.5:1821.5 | 65.2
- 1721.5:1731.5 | 66.1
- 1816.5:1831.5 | 66.4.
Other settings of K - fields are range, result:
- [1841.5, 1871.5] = 74.45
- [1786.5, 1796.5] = 66.24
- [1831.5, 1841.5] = 69.35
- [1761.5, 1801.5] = 68.98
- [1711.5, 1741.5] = 67.71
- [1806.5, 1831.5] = 70.77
